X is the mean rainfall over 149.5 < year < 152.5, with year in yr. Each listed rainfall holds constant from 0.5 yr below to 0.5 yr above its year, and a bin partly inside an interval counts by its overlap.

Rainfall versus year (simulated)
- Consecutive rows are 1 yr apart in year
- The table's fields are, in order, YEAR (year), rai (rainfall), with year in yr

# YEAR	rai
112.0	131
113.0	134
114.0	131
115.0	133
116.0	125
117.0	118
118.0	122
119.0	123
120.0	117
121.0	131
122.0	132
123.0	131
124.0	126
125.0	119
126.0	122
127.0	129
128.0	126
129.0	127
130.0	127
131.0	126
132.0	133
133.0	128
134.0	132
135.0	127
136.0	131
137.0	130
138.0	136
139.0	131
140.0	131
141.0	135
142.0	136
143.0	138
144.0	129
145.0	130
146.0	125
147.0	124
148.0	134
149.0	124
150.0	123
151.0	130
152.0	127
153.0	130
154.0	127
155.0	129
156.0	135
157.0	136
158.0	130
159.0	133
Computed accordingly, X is 127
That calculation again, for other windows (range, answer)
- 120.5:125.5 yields 128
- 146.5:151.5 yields 127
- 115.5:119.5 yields 122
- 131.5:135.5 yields 130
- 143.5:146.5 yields 128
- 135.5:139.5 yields 132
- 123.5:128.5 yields 124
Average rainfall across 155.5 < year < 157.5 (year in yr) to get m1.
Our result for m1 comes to 136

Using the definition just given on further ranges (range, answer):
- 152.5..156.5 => 130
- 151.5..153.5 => 128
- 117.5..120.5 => 121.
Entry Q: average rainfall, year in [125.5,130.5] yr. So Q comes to 126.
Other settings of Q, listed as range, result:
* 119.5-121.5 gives 124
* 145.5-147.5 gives 124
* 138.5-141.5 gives 132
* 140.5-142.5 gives 136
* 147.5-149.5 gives 129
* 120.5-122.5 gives 132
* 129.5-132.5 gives 129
